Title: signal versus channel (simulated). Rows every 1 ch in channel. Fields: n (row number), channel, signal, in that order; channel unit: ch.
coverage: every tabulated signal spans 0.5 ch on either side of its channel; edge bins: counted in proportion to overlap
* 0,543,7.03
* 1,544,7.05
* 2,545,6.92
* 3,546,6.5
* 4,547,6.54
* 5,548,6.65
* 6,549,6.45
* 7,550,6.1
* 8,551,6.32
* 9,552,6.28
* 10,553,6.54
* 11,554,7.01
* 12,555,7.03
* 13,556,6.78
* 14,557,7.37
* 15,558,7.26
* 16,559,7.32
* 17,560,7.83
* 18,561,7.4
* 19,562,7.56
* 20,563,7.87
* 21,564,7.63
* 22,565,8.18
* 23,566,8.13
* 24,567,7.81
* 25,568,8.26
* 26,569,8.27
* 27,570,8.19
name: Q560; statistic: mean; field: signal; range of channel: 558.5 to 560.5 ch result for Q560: 7.58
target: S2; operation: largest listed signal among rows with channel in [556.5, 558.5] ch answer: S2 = 7.37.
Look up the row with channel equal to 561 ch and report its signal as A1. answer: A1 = 7.4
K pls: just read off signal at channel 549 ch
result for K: 6.45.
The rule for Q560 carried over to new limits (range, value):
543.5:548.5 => 6.73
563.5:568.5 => 8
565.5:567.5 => 7.97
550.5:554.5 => 6.54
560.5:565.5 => 7.73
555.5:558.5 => 7.14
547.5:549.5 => 6.55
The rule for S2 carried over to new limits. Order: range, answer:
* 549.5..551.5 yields 6.32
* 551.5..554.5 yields 7.01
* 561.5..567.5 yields 8.18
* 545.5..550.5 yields 6.65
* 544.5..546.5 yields 6.92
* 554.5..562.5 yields 7.83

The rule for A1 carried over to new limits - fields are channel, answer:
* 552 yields 6.28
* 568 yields 8.26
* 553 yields 6.54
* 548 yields 6.65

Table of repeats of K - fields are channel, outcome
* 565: 8.18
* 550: 6.1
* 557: 7.37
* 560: 7.83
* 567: 7.81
